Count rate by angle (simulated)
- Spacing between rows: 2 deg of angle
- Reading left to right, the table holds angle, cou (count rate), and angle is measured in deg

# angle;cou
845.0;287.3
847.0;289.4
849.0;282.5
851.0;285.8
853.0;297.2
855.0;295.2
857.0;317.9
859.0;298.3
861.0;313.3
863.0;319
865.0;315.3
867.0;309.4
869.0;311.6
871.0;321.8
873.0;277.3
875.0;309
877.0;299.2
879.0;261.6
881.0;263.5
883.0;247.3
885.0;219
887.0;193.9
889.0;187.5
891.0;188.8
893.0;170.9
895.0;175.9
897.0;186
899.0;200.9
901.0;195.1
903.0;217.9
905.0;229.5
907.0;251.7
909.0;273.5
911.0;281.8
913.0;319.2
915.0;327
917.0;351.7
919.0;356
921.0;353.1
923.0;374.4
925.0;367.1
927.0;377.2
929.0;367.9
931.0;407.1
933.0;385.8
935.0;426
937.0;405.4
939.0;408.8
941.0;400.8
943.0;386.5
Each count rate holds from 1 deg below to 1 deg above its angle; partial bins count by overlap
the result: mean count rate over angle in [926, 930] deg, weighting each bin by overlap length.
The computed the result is 373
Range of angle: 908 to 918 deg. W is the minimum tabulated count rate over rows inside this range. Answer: 273.5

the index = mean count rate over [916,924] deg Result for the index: 359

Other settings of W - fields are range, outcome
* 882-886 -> 219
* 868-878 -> 277.3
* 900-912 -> 195.1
